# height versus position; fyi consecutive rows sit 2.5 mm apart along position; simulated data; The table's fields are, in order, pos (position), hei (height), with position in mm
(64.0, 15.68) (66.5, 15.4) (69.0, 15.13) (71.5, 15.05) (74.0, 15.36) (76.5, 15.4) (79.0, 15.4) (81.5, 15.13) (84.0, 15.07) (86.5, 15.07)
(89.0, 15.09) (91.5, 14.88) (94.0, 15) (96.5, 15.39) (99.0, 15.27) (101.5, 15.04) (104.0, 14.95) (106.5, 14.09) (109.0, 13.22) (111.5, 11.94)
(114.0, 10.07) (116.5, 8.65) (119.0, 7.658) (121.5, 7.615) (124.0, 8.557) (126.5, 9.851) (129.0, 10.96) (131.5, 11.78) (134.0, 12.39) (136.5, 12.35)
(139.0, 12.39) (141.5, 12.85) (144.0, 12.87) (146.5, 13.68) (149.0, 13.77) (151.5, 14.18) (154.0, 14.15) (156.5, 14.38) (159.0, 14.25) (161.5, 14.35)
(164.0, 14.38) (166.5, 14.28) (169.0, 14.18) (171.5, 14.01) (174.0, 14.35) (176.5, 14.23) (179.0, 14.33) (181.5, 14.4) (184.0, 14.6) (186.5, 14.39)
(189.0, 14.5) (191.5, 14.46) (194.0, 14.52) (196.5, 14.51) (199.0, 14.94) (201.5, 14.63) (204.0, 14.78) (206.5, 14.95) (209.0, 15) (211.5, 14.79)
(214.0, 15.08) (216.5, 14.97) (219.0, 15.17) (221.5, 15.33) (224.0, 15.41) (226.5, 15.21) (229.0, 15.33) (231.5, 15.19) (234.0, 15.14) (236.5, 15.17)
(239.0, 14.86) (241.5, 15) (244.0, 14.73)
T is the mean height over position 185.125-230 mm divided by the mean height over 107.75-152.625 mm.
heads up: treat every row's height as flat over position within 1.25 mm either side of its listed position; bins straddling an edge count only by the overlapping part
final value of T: 1.31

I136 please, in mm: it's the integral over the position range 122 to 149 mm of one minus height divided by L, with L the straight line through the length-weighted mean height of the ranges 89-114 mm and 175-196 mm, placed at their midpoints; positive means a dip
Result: 4.9 mm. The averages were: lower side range 14.2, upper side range 14.4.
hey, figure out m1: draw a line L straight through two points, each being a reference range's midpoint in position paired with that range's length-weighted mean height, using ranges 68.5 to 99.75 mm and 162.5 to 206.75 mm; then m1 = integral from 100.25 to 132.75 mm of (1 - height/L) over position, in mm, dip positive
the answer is 8.4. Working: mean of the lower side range 15.2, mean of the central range 11.1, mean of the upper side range 14.5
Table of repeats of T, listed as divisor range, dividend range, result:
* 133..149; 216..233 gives 1.19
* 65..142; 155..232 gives 1.12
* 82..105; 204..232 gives 1.00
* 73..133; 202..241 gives 1.16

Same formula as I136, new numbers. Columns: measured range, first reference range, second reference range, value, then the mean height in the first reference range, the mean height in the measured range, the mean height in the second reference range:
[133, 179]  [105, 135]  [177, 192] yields -3.71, 10.6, 13.7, 14.4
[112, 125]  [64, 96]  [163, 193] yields 5.38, 15.2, 8.71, 14.3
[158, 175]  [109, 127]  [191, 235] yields -2.77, 9.44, 14.3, 15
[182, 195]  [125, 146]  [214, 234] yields -0.55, 12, 14.5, 15.2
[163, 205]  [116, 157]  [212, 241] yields -2.95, 11.7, 14.4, 15.2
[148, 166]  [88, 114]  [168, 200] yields 0.19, 14.3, 14.2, 14.4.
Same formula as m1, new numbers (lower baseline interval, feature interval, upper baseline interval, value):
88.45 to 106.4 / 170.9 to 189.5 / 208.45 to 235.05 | 0.9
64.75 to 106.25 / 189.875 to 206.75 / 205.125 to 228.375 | 0.5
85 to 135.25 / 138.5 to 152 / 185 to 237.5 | 0.0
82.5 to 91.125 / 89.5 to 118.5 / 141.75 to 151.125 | 2.4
